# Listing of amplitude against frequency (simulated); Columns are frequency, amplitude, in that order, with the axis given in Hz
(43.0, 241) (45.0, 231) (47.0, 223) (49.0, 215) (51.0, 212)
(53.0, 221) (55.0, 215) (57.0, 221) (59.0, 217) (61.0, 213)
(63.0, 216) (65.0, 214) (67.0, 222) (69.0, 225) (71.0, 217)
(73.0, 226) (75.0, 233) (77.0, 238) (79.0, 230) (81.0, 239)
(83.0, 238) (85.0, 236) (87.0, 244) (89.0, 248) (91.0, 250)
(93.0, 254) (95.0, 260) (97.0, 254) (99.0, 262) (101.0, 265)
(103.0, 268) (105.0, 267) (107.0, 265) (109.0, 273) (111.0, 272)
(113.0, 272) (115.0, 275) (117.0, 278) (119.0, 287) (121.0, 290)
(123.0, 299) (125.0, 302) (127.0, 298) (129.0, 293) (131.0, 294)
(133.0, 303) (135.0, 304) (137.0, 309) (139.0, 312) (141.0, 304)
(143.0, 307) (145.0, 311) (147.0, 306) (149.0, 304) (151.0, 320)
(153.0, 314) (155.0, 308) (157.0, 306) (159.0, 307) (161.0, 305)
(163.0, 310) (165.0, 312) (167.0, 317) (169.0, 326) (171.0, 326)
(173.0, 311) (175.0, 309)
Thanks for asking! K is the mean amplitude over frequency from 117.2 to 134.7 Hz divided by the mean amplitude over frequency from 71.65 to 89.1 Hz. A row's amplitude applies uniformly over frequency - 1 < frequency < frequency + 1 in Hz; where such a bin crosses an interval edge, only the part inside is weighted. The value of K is 1.3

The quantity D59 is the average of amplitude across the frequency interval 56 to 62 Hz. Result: 217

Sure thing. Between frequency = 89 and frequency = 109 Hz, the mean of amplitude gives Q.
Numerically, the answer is 261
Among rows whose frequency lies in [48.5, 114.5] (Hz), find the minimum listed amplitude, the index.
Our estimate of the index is 212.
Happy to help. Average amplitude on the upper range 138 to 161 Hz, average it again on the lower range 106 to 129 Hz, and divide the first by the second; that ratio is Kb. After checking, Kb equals 1.1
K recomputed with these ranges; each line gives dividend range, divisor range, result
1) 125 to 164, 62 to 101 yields 1.29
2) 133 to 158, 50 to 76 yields 1.41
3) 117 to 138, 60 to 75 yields 1.35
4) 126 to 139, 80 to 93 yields 1.24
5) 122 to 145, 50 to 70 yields 1.39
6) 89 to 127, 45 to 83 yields 1.22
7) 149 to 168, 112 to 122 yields 1.11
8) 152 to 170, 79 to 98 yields 1.27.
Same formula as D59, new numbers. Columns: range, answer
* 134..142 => 307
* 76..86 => 236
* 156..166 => 308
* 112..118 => 275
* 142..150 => 307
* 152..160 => 309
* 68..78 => 228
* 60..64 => 214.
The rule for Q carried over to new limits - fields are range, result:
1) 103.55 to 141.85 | 289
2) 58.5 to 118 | 246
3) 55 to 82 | 224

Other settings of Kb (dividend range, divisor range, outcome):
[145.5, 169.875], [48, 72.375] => 1.43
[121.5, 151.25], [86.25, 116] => 1.16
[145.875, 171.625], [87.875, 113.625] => 1.19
